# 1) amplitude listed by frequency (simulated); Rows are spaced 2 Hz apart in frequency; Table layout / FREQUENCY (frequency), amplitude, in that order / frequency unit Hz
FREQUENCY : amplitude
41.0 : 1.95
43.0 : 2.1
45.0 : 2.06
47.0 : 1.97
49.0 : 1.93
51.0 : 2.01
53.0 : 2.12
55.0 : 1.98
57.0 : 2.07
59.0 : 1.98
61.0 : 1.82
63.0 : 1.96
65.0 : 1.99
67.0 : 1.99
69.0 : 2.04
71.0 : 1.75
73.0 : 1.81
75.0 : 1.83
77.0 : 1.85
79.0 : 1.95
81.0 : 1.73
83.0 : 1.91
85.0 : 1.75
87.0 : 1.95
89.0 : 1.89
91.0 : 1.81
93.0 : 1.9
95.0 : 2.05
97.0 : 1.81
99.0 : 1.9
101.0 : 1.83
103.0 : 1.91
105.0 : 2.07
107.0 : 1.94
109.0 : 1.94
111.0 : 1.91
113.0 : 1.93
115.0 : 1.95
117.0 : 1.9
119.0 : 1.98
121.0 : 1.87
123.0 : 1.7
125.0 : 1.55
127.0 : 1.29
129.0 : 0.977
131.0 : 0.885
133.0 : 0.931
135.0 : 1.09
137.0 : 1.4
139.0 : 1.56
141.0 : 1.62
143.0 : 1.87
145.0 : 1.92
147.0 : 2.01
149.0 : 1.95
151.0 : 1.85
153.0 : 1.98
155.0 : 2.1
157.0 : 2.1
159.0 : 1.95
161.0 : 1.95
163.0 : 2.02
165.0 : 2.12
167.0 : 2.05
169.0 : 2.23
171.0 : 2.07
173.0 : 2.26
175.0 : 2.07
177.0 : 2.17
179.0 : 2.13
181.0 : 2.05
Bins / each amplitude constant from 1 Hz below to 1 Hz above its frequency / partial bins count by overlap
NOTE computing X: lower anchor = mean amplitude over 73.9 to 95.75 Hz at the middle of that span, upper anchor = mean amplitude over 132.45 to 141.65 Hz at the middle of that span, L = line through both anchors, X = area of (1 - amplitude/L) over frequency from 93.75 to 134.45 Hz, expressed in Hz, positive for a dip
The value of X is -3.4 Hz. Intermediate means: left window 1.87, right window 1.33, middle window 1.71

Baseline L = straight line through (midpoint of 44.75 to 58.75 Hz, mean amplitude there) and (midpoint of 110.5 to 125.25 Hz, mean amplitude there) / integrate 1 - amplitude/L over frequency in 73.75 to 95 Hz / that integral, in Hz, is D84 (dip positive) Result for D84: 0.8 Hz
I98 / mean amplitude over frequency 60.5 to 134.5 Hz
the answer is 1.79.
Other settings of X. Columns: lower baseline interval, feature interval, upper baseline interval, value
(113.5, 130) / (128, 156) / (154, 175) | 4.43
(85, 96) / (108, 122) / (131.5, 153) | -1.24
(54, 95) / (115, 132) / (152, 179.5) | 3.86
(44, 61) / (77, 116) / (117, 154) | -2.62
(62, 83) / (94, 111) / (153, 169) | 0.13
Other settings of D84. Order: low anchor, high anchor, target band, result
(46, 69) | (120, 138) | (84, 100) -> -2.22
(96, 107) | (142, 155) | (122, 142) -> 6.53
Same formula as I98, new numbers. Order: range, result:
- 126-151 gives 1.47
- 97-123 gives 1.91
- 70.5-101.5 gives 1.86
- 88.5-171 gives 1.8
